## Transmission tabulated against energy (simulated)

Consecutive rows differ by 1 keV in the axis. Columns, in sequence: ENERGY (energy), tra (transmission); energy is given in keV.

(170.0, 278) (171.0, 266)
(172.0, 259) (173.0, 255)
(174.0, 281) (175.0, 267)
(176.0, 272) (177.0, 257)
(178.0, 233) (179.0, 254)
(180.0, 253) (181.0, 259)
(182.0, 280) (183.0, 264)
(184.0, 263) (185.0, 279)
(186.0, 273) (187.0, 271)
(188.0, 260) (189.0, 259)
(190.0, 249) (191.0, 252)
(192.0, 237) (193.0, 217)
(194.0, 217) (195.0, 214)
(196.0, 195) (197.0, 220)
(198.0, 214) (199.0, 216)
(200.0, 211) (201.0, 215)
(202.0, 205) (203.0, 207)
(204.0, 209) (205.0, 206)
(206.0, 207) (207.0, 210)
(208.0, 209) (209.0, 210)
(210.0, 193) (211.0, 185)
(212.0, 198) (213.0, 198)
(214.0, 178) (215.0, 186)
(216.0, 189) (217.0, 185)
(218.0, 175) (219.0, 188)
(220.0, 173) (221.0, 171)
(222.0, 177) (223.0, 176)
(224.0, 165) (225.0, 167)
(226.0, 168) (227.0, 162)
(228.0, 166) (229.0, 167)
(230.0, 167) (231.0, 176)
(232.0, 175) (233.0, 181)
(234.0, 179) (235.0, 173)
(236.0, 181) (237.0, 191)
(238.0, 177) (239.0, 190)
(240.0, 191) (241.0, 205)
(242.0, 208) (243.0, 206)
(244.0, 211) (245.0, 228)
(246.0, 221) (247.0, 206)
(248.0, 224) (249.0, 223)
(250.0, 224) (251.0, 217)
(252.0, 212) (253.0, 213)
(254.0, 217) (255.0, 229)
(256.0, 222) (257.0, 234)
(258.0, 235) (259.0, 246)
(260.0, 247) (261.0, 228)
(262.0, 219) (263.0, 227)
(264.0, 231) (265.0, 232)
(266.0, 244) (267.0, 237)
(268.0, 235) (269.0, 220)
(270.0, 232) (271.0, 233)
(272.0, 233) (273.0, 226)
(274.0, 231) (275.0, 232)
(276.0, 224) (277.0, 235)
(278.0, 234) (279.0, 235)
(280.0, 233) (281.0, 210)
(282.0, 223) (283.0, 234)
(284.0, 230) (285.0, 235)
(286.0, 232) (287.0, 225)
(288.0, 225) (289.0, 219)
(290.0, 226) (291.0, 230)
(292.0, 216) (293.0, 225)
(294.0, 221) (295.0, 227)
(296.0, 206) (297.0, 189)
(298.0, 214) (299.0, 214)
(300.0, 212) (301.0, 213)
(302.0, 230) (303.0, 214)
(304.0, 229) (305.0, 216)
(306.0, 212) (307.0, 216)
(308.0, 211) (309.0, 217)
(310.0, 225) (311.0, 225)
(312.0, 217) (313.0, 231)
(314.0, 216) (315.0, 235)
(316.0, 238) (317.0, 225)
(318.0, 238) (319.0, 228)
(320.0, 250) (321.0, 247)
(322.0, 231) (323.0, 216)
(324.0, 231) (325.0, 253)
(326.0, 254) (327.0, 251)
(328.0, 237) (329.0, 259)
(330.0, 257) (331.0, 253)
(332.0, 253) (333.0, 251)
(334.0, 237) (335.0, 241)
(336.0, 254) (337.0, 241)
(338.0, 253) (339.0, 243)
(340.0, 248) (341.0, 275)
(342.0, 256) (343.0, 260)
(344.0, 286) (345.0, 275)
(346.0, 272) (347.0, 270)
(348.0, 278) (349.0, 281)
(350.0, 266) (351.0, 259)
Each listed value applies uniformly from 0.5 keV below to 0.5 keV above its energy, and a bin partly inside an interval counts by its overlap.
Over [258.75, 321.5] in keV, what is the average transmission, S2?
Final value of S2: 226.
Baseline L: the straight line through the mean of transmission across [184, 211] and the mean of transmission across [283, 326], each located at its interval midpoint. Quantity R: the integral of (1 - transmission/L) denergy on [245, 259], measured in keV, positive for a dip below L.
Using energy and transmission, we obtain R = 0.1 keV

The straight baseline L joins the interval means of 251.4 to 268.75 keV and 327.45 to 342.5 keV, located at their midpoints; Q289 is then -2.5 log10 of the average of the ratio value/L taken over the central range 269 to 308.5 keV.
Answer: 0.07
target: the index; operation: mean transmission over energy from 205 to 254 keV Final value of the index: 192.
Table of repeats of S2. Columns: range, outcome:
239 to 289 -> 225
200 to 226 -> 191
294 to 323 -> 222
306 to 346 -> 242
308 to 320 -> 227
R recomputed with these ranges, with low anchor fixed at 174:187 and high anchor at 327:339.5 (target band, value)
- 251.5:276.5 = 2.53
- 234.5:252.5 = 3.67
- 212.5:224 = 3.51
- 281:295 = 1.51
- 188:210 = 3.66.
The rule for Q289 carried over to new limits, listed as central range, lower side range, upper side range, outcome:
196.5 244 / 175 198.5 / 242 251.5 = 0.213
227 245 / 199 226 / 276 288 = 0.107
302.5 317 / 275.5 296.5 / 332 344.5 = 0.080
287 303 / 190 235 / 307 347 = 0.056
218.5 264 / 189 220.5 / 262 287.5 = 0.102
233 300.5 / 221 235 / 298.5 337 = -0.117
